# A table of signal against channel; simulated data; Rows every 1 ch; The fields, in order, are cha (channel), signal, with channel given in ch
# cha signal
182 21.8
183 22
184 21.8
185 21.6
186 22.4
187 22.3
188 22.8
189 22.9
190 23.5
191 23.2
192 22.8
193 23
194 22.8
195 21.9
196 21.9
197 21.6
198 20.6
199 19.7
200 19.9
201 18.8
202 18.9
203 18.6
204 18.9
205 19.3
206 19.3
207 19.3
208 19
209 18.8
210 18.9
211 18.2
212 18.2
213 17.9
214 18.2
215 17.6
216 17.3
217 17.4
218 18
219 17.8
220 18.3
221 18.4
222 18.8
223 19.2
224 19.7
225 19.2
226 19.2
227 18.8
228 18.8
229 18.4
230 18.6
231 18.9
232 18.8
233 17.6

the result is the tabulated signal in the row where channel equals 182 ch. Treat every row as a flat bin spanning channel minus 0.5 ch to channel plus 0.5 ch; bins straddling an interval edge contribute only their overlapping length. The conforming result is 21.8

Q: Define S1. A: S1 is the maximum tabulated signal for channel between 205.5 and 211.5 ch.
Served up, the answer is 19.3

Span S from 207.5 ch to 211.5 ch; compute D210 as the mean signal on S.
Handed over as 18.7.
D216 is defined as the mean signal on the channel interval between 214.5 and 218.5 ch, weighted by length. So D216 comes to 17.6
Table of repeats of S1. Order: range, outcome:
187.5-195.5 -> 23.5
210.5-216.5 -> 18.2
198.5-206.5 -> 19.9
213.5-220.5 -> 18.3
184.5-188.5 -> 22.8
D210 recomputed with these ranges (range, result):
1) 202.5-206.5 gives 19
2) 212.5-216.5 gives 17.8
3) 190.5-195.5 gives 22.7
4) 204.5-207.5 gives 19.3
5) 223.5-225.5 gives 19.4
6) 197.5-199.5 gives 20.1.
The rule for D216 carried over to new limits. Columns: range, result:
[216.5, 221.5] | 18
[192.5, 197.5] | 22.2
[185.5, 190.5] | 22.8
